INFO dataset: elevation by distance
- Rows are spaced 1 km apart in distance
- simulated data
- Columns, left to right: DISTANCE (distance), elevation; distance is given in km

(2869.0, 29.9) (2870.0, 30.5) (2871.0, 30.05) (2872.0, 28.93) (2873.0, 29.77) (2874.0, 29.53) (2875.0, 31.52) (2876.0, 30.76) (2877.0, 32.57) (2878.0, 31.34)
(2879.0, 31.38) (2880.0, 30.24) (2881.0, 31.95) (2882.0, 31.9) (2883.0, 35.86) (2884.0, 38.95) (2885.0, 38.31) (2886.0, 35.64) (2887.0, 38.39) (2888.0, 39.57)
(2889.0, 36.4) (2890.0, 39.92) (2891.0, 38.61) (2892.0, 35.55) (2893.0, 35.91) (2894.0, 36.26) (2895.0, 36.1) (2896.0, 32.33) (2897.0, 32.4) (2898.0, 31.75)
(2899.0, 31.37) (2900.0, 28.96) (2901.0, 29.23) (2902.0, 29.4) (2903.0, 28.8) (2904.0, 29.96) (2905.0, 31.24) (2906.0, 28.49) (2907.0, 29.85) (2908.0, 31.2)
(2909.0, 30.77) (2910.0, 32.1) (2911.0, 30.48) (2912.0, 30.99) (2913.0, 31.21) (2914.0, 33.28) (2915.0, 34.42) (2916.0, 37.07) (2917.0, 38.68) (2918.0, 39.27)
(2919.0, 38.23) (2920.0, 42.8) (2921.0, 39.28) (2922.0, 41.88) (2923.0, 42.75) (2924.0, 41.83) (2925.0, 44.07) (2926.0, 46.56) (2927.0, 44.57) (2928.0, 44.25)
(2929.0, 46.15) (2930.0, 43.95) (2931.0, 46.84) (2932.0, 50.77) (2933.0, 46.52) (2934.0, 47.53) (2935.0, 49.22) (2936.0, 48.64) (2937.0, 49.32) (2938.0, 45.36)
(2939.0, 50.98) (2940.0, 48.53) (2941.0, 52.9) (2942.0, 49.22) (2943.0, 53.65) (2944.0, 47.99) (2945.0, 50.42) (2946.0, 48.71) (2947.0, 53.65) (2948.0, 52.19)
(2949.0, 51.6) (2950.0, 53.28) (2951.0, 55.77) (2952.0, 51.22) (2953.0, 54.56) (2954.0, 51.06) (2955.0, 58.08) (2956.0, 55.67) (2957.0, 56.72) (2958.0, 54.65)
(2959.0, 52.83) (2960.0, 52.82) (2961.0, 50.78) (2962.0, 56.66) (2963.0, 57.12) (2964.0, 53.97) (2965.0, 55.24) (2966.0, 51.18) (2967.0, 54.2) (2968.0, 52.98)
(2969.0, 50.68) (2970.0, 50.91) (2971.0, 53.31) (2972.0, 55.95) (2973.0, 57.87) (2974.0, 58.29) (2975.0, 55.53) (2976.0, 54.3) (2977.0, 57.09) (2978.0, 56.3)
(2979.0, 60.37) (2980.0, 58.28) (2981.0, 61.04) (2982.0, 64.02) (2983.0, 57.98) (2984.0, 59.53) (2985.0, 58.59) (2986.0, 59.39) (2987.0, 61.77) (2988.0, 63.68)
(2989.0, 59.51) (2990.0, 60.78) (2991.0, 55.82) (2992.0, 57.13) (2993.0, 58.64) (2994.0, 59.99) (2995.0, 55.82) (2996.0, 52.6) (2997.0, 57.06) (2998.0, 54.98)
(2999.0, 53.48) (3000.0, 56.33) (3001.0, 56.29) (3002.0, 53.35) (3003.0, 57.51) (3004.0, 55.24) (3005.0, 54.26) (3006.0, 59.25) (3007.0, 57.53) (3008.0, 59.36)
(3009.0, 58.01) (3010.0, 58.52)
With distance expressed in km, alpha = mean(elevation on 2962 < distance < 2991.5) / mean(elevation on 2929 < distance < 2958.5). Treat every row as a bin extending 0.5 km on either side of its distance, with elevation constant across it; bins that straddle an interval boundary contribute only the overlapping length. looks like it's 1.12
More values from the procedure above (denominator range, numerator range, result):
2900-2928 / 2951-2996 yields 1.59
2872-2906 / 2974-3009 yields 1.74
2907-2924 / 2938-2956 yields 1.45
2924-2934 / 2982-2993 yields 1.30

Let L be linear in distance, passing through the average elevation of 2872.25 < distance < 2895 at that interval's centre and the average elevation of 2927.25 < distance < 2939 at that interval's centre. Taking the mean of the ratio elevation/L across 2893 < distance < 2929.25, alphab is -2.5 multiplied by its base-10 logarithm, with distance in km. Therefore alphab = 0.178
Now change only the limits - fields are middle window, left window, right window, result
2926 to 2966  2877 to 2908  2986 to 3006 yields -0.119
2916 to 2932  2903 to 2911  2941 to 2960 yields -0.096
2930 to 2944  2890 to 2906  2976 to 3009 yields -0.140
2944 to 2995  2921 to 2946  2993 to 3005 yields -0.078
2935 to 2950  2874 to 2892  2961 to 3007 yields -0.058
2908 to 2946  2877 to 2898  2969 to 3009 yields 0.027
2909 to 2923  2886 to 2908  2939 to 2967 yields 0.112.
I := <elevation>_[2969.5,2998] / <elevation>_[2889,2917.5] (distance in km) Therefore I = 1.76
